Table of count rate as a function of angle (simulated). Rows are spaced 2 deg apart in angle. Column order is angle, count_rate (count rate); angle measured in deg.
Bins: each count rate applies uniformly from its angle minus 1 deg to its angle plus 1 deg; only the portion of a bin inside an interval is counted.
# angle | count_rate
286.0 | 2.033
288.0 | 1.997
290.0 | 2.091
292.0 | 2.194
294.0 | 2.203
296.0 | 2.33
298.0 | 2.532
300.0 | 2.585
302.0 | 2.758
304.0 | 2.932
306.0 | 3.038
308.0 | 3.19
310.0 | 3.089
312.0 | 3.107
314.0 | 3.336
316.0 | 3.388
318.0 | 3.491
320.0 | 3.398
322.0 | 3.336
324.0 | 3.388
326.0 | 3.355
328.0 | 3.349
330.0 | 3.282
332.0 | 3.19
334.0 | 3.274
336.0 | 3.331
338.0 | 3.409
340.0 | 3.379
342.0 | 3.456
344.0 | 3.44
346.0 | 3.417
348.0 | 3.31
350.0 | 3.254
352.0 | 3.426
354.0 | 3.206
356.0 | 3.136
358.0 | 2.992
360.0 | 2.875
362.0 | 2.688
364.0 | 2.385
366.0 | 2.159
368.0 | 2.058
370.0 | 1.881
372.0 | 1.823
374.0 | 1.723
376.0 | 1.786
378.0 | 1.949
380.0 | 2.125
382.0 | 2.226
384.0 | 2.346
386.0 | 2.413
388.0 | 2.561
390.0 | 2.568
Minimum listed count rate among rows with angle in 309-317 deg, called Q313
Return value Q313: 3.089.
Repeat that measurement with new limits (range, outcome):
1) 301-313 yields 2.758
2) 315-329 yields 3.336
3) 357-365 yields 2.385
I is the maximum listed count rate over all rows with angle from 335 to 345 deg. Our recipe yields 3.456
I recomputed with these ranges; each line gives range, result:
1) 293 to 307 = 3.038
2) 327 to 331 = 3.349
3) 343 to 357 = 3.44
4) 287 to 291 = 2.091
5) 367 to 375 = 2.058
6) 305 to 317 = 3.388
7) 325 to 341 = 3.409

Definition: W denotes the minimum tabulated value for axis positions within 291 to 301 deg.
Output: 2.194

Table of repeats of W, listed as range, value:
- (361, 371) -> 1.881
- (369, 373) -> 1.823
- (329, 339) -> 3.19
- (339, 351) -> 3.254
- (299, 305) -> 2.585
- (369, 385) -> 1.723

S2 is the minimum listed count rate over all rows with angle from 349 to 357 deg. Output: 3.136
